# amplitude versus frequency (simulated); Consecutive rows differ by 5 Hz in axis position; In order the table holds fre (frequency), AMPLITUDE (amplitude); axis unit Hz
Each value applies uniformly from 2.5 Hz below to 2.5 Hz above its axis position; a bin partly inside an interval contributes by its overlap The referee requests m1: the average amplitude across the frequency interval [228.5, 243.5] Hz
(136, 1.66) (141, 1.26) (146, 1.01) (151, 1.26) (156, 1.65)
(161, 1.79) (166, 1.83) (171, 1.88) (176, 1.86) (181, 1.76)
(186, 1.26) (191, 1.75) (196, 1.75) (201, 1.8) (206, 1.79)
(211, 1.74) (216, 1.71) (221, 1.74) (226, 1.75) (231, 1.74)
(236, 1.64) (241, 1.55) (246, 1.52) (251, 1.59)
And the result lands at 1.64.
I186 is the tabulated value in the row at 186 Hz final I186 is 1.26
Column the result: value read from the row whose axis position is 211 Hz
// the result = 1.74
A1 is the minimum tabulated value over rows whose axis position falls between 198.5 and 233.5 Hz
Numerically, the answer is 1.71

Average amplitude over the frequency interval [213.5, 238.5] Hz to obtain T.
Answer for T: 1.72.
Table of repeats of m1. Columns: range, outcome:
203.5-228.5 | 1.75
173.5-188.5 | 1.63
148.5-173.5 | 1.68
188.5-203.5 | 1.77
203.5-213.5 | 1.76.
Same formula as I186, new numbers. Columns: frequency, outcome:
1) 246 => 1.52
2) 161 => 1.79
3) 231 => 1.74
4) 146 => 1.01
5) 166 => 1.83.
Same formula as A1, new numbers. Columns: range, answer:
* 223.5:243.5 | 1.55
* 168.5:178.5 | 1.86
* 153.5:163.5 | 1.65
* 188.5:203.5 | 1.75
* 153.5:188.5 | 1.26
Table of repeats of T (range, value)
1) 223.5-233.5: 1.74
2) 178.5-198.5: 1.63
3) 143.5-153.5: 1.14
